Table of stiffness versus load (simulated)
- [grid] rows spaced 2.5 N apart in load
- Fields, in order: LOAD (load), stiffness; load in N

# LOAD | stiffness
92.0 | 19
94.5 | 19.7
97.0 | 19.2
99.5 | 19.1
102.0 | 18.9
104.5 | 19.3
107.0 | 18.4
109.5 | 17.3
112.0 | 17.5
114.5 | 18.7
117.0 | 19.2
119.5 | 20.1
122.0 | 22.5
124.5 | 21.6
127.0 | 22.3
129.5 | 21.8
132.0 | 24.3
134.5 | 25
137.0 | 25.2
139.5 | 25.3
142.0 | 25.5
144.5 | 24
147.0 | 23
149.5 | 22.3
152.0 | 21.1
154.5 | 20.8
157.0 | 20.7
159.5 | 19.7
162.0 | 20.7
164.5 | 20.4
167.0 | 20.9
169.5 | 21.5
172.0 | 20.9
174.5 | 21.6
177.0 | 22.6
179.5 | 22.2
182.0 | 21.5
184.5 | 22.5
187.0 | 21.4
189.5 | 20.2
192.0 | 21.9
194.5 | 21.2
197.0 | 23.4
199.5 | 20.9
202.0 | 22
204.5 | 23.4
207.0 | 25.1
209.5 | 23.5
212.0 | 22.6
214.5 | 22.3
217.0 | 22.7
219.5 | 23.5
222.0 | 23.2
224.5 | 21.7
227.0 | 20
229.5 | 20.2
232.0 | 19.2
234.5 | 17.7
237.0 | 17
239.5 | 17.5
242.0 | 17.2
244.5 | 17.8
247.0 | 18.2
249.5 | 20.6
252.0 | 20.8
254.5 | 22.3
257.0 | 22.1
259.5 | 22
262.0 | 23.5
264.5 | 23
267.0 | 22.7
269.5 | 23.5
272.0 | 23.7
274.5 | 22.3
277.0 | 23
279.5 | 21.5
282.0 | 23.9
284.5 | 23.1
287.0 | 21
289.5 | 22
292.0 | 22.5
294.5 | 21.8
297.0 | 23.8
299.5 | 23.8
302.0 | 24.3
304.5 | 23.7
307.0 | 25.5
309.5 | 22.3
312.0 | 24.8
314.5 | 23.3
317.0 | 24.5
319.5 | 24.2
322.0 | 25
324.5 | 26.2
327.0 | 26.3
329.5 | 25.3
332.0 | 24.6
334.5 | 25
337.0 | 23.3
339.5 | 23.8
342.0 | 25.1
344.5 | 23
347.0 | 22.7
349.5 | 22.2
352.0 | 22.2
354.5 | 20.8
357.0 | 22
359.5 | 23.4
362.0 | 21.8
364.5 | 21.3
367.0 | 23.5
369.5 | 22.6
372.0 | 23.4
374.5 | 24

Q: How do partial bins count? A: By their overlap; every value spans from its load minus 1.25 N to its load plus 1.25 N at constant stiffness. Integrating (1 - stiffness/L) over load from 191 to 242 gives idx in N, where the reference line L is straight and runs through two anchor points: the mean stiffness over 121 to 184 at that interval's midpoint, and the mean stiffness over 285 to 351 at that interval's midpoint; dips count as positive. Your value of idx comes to 3.4 N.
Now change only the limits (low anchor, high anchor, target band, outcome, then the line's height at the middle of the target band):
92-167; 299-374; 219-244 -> 3.1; 22.4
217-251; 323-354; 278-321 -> -1.7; 22.4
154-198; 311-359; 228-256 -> 4.3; 22.4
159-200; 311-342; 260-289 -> 0.9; 23.5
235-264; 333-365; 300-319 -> -2.1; 21.7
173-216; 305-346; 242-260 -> 2.3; 23.2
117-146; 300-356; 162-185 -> 1.9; 23.4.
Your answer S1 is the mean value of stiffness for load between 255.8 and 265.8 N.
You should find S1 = 22.7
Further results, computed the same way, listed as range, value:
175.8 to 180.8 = 22.4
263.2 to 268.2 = 22.9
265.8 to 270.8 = 23.1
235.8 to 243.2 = 17.2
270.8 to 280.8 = 22.6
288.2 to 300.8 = 22.8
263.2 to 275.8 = 23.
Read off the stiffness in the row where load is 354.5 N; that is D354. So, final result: 20.8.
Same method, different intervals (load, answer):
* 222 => 23.2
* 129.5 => 21.8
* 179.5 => 22.2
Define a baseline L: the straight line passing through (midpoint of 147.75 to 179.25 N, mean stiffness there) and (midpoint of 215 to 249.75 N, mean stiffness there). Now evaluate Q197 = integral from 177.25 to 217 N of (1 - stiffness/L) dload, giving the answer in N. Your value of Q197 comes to -3.5 N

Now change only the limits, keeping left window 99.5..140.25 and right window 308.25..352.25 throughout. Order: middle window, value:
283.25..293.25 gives 0.6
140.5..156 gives -1.0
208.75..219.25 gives -0.2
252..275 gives 0.4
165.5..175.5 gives 0.2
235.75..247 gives 2.6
